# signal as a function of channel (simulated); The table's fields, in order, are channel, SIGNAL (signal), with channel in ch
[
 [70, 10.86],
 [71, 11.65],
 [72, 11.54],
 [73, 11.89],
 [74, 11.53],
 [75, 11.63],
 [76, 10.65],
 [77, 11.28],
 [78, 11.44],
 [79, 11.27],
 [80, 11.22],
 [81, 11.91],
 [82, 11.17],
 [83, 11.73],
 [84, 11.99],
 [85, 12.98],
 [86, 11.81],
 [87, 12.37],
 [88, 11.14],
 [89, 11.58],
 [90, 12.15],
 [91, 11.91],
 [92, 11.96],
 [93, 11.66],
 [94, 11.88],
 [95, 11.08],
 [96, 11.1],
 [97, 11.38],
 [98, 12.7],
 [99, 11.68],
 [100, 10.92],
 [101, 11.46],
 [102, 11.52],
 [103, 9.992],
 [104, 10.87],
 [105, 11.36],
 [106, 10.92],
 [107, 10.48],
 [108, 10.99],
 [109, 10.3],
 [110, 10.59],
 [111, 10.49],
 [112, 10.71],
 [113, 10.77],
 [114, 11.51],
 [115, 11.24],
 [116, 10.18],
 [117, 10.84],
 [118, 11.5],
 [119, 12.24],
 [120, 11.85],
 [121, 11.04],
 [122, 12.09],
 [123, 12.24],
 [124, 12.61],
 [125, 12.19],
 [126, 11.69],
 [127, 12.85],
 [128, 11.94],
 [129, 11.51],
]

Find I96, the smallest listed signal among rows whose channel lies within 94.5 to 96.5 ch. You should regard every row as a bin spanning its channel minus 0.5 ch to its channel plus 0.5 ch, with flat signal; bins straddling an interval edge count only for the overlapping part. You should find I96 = 11.08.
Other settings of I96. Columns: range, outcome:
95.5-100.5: 10.92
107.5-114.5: 10.3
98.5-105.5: 9.992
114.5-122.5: 10.18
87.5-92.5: 11.14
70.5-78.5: 10.65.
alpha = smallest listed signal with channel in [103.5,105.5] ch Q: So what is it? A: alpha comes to 10.87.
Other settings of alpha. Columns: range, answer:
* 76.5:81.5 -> 11.22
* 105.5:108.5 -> 10.48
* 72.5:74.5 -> 11.53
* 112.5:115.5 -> 10.77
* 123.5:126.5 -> 11.69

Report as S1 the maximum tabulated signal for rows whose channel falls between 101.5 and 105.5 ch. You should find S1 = 11.52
